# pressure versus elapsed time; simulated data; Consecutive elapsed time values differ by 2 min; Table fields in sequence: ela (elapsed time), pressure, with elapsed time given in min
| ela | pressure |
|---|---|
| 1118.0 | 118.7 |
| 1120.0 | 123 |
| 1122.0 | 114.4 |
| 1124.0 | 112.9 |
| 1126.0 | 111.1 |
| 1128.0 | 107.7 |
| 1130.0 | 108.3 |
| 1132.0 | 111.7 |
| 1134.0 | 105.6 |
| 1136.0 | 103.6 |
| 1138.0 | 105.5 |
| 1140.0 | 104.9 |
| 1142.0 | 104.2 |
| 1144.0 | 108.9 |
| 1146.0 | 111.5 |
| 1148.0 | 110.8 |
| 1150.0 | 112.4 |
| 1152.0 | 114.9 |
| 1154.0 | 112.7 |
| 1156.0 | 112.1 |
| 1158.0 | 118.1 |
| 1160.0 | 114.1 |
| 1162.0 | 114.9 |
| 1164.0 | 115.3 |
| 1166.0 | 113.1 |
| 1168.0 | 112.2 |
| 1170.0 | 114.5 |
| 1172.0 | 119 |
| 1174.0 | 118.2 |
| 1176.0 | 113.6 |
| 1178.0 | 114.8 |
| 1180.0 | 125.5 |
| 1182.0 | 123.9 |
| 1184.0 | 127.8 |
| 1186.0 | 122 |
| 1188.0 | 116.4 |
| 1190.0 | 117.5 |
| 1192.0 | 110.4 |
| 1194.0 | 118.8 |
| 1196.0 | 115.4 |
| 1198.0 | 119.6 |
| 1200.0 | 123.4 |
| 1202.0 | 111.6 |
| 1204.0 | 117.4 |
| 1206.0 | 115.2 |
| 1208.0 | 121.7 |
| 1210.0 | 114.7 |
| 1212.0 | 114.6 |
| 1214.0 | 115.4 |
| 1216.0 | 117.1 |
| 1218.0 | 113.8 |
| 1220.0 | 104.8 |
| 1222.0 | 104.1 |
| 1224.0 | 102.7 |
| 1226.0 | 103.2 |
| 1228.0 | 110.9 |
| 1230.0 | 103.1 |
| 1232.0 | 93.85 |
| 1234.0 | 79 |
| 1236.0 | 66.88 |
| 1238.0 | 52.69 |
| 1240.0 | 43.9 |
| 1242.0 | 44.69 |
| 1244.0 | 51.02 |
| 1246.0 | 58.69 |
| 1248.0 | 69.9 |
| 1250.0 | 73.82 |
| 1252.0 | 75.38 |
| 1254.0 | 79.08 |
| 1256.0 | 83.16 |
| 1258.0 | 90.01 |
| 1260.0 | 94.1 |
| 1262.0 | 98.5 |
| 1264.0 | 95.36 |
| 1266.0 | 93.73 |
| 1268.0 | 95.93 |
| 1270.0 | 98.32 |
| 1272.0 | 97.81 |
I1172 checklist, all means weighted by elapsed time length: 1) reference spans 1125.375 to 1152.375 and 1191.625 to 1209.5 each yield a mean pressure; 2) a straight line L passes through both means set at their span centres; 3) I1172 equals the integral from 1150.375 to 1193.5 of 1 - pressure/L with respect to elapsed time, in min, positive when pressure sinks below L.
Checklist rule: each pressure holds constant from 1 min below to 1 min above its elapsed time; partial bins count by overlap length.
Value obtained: -1.3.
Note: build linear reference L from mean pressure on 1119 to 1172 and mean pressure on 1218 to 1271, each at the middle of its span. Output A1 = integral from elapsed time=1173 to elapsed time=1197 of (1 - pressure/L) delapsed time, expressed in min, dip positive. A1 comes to -4.3 min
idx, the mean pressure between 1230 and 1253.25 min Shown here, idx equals 66.3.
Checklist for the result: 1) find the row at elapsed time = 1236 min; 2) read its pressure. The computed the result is 66.88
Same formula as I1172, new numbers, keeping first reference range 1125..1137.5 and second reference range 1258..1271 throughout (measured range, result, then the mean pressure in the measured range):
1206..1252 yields 4.5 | 89.4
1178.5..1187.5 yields -1.8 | 124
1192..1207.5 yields -2.4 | 117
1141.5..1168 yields -1.8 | 113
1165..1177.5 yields -1.3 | 115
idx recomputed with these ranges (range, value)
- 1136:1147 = 107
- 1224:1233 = 103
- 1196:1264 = 93.3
